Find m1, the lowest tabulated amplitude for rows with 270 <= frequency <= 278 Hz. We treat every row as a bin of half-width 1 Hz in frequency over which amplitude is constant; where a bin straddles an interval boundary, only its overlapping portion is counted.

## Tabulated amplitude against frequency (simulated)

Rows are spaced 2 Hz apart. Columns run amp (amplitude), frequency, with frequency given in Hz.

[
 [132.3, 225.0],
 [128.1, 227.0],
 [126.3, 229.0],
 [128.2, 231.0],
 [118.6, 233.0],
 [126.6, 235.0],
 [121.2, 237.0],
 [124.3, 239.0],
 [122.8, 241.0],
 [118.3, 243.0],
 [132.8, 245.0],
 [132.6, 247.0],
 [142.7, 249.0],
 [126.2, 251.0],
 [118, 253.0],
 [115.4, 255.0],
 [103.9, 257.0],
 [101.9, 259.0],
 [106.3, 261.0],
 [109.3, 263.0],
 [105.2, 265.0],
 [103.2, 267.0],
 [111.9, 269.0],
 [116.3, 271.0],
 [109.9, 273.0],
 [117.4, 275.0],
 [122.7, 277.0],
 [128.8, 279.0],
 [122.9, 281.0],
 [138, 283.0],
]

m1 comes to 109.9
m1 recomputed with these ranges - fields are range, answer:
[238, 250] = 118.3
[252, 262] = 101.9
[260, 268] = 103.2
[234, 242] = 121.2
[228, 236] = 118.6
